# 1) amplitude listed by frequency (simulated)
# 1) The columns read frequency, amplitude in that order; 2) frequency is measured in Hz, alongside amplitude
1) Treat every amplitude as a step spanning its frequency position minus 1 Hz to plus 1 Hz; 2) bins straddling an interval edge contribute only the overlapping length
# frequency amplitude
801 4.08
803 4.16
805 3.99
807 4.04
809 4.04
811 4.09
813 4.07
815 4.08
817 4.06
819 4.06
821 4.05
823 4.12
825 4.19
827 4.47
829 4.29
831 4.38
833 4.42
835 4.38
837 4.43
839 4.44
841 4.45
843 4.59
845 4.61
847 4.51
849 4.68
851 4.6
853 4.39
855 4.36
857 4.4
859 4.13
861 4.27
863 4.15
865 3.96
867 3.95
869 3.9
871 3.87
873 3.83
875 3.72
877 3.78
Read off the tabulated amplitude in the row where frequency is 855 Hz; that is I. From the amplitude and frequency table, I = 4.36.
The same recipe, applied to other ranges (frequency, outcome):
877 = 3.78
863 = 4.15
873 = 3.83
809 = 4.04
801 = 4.08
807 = 4.04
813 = 4.07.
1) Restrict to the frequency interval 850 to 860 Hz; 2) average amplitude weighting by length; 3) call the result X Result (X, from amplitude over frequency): 4.38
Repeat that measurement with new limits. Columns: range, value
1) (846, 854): 4.54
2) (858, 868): 4.09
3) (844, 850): 4.6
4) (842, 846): 4.6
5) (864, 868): 3.96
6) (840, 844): 4.52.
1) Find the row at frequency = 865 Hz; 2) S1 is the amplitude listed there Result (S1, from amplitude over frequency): 3.96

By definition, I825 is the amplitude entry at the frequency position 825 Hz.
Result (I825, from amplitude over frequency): 4.19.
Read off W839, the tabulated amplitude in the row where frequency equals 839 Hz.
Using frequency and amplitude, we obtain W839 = 4.44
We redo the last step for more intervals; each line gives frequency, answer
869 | 3.9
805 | 3.99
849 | 4.68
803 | 4.16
